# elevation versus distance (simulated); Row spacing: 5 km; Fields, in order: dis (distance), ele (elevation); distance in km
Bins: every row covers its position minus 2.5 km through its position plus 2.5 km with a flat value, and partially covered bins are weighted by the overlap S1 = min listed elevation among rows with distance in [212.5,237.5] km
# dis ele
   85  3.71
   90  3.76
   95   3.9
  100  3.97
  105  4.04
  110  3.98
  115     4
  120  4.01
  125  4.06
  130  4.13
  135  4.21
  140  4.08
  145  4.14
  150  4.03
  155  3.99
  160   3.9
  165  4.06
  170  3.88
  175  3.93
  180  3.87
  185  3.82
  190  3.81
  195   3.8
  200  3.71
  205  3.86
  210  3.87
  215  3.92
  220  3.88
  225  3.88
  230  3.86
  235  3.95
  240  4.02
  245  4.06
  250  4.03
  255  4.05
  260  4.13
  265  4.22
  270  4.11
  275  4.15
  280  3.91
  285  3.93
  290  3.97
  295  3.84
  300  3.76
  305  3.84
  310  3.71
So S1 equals 3.86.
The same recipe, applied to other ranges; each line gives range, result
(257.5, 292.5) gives 3.91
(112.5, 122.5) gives 4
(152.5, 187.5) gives 3.82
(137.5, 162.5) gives 3.9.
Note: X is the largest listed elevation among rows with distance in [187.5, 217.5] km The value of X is 3.92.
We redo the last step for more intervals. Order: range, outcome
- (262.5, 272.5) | 4.22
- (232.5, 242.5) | 4.02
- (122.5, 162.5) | 4.21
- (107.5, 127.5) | 4.06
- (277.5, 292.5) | 3.97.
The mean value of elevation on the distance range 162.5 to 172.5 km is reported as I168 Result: 3.97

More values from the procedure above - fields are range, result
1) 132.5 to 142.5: 4.15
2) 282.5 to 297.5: 3.91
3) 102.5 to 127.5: 4.02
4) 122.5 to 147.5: 4.12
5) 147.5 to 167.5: 4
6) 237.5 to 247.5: 4.04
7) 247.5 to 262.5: 4.07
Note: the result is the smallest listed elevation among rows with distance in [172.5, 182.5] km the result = 3.87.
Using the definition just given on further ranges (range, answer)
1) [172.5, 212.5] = 3.71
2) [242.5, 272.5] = 4.03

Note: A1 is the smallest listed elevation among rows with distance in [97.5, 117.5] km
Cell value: 3.97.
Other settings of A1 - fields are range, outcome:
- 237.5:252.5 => 4.02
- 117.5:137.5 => 4.01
